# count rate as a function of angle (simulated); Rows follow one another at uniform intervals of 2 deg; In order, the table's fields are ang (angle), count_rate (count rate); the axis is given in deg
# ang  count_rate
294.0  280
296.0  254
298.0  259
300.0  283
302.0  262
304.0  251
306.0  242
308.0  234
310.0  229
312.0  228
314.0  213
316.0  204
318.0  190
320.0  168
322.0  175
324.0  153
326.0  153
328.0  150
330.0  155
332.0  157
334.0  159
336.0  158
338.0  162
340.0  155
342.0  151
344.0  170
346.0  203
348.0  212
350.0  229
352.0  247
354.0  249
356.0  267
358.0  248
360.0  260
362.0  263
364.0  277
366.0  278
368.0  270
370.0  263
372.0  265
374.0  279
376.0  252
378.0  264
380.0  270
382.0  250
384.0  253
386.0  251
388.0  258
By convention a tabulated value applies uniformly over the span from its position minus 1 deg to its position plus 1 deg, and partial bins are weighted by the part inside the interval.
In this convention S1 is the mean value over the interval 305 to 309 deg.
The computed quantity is 238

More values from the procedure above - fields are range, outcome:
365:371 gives 270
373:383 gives 263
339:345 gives 159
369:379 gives 265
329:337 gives 157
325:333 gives 154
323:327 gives 153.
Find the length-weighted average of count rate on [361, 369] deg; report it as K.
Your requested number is 272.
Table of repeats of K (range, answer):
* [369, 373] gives 264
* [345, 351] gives 215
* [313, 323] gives 190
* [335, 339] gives 160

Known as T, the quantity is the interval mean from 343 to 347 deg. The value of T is 186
